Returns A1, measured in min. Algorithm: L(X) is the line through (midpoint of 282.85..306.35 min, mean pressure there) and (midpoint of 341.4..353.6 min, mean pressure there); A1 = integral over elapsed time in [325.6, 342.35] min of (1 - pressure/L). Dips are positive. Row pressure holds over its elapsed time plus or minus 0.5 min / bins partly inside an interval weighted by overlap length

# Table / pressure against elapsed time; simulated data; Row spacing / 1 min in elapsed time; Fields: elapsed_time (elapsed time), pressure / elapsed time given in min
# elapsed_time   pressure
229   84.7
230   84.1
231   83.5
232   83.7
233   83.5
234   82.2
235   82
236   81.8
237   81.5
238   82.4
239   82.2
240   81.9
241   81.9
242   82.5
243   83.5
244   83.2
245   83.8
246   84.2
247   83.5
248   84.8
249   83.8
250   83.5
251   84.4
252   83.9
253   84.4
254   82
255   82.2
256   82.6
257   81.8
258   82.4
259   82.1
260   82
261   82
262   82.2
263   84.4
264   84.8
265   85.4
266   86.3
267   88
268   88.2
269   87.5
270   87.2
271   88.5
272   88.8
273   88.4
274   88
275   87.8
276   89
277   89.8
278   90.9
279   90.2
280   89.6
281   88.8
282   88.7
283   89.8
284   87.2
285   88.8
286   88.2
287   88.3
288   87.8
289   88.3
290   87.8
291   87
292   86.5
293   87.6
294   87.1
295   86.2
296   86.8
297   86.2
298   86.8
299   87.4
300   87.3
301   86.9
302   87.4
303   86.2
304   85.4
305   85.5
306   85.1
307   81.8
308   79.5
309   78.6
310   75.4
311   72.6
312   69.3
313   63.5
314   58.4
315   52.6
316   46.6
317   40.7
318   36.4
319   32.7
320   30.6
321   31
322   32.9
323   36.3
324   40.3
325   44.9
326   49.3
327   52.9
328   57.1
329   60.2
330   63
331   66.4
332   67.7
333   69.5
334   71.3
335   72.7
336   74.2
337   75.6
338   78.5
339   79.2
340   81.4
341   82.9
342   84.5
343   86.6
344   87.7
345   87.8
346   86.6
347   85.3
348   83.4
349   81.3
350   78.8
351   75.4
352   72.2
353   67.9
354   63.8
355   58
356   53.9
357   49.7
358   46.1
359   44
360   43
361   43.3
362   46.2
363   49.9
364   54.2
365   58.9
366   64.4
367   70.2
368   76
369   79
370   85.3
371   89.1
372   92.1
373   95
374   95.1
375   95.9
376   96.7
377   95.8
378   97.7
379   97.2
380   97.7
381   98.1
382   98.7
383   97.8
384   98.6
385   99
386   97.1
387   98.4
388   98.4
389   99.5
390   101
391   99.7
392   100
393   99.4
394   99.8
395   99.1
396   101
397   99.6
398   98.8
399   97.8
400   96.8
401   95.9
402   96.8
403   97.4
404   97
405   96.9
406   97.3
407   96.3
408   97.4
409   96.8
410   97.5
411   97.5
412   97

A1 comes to 2.6 min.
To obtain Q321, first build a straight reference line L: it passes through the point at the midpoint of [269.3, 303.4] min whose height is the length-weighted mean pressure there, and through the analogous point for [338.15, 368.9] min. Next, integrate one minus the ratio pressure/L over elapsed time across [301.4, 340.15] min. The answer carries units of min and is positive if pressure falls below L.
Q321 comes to 7.5 min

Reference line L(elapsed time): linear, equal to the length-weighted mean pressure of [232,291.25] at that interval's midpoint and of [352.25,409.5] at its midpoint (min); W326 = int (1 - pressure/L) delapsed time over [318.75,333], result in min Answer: 6.1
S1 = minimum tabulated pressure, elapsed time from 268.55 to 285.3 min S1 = 87.2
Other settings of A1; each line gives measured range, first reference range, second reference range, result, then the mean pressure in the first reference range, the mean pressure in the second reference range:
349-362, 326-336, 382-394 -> 3.3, 64.3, 99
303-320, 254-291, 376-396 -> 4.8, 86.7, 98.6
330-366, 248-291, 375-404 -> 9.7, 86.3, 98.3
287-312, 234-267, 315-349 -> -4.8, 83.2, 63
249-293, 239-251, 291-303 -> -0.7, 83.3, 86.9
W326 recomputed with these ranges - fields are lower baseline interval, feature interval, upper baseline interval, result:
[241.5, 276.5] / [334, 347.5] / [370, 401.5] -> 1.68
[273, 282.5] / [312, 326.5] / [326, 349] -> 6.54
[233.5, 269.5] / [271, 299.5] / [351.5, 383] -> -2.65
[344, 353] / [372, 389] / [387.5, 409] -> -0.94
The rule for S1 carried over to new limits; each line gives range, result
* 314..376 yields 30.6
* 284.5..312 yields 69.3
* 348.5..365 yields 43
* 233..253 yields 81.5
